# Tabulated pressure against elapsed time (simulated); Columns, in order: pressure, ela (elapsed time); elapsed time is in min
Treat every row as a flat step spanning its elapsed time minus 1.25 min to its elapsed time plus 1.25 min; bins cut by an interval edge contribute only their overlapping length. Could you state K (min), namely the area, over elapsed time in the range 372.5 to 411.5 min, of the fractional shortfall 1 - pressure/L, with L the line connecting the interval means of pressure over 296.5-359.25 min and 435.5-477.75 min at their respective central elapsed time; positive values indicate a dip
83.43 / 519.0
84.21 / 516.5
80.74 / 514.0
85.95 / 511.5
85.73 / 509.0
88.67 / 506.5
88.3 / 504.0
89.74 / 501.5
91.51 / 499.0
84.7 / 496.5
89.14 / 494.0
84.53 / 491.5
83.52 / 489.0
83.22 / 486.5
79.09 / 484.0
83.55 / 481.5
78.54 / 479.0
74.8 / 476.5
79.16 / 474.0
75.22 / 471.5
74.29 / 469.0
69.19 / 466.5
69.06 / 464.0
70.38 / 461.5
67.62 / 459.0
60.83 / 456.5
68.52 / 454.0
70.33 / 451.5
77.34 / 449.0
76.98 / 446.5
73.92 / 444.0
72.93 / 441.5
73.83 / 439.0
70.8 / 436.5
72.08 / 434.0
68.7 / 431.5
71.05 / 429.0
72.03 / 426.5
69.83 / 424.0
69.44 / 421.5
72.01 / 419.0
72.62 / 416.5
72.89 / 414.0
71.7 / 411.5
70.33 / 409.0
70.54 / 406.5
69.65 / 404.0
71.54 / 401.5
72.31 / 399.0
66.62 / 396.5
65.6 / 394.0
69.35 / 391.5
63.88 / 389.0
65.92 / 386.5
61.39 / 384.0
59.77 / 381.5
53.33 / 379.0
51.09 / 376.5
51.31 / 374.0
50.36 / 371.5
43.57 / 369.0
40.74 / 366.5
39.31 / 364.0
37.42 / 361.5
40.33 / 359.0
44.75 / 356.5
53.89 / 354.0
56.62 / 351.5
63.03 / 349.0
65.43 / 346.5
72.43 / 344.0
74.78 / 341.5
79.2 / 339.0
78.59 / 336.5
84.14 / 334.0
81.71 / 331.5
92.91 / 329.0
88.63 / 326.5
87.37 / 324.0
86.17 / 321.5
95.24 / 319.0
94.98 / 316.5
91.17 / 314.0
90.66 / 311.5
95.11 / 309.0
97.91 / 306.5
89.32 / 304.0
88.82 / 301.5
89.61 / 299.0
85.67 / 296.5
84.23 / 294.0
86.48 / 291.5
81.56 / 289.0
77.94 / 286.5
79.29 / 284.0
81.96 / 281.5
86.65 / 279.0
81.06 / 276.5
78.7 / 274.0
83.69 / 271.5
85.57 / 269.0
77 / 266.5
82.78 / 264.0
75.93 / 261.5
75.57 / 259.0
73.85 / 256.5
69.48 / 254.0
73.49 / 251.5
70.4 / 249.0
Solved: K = 6.0 min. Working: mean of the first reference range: 80.1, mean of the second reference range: 72.1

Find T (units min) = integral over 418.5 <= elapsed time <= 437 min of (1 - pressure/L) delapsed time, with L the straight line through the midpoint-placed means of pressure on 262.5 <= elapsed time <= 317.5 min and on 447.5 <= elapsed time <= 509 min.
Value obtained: 2.3 min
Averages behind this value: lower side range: 85.8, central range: 70.7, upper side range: 78.5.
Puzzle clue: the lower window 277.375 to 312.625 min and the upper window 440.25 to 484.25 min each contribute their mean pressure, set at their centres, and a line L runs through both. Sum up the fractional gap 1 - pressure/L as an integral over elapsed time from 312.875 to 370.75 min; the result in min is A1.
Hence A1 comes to 9.93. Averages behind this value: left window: 86.7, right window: 73.3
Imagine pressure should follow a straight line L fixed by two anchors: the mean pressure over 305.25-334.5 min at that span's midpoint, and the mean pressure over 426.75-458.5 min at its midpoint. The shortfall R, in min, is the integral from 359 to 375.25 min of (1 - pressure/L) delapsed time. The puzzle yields 7.7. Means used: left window 90.7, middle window 43.5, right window 71.4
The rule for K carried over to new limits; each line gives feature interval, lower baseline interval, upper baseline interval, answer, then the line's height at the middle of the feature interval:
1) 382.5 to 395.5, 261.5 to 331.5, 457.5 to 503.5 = 2.8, 82.9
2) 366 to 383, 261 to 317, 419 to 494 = 6.2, 79.6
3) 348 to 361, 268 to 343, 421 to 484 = 4.9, 81.5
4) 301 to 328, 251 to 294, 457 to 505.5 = -4.0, 79.7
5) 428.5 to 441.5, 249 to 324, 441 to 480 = 0.5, 74.1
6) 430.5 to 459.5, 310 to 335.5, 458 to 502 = 3.6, 81.4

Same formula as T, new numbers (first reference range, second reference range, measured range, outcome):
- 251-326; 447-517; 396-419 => 2.8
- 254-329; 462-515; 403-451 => 6.2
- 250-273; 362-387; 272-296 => -3.4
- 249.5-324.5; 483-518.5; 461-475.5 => 2.1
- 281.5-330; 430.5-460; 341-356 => 3.7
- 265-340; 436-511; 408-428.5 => 2.4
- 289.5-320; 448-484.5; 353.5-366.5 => 6.5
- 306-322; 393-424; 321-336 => 0.5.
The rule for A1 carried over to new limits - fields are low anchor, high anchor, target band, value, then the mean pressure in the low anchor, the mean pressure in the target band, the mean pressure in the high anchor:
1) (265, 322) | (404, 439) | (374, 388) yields 3.35 min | 86.5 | 57.8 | 71.1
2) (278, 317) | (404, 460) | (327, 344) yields 0.29 min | 87.4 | 81.5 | 71.2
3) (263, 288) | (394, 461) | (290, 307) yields -1.81 min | 81.5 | 88.4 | 70.9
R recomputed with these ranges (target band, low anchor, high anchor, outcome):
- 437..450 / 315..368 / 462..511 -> 0.5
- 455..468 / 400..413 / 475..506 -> 2.0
